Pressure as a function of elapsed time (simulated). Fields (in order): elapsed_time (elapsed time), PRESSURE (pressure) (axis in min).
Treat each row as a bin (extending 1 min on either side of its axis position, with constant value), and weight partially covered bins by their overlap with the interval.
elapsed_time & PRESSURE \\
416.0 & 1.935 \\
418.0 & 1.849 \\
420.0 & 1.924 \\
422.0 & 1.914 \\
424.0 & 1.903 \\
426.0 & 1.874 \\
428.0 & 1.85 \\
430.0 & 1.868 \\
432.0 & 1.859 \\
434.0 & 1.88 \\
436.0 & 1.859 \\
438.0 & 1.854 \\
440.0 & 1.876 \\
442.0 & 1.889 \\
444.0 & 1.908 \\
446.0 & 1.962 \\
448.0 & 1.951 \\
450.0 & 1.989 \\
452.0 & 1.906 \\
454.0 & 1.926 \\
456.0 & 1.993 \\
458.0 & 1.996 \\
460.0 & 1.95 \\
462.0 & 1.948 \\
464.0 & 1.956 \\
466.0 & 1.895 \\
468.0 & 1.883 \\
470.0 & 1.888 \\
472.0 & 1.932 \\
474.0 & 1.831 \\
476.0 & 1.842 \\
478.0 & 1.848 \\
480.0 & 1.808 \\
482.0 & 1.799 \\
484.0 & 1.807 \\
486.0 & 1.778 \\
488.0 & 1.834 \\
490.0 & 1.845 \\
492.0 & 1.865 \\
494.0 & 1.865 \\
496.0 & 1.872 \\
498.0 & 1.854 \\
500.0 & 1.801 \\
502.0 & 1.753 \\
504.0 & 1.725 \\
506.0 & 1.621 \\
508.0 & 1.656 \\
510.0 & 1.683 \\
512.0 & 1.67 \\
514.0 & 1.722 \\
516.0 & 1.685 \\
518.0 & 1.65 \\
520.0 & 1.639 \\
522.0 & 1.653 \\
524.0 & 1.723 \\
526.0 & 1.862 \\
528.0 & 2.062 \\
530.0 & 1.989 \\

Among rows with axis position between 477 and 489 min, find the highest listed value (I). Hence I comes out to 1.848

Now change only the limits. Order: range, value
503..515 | 1.725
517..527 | 1.862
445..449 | 1.962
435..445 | 1.908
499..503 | 1.801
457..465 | 1.996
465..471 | 1.895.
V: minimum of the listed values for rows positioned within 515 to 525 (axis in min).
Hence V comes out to 1.639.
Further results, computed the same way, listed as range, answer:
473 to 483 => 1.799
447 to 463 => 1.906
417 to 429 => 1.849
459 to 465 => 1.948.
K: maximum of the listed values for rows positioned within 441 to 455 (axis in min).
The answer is 1.989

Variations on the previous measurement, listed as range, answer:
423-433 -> 1.903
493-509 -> 1.872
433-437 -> 1.88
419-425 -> 1.924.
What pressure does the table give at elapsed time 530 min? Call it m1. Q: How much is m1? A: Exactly 1.989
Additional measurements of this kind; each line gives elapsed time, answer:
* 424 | 1.903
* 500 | 1.801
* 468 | 1.883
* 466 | 1.895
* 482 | 1.799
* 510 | 1.683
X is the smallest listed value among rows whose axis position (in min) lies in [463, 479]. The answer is 1.831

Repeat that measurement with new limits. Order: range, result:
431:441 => 1.854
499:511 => 1.621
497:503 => 1.753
